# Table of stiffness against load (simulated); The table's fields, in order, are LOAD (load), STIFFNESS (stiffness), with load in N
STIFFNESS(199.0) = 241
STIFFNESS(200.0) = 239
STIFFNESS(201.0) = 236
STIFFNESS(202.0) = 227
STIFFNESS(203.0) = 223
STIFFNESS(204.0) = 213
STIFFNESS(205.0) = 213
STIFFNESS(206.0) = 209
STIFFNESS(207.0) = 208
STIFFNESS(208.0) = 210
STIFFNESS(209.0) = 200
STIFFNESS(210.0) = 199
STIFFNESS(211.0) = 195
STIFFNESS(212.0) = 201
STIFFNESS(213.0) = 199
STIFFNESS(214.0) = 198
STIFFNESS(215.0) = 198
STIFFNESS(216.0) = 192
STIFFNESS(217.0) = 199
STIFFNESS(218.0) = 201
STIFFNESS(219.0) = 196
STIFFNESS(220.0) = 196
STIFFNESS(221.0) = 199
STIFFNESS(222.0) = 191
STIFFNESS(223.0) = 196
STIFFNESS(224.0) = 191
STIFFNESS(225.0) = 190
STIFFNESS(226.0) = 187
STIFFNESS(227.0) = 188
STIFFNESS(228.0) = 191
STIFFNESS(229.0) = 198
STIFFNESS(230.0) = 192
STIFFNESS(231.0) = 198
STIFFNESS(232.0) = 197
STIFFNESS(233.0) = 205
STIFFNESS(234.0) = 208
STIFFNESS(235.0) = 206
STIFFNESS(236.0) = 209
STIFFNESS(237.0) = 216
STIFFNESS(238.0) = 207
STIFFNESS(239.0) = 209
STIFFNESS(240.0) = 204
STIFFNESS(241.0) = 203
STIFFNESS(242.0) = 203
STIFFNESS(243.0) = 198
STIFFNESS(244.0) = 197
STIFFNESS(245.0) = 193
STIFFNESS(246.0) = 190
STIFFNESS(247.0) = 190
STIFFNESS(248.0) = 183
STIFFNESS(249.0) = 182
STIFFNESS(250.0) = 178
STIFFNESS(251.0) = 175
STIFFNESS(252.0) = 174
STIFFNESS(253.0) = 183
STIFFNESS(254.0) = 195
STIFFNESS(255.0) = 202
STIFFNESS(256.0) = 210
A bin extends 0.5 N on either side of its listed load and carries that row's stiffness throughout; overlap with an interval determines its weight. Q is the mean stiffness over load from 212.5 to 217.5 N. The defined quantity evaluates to 197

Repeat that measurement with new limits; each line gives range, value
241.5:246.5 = 196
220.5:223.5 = 195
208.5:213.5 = 199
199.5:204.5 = 228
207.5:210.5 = 203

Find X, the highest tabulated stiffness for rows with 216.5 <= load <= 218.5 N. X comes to 201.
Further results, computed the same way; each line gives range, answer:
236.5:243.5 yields 216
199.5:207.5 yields 239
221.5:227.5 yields 196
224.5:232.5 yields 198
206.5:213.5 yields 210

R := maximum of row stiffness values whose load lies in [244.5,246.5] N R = 193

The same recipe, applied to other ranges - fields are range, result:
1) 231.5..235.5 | 208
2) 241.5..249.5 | 203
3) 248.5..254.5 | 195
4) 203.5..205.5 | 213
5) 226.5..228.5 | 191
